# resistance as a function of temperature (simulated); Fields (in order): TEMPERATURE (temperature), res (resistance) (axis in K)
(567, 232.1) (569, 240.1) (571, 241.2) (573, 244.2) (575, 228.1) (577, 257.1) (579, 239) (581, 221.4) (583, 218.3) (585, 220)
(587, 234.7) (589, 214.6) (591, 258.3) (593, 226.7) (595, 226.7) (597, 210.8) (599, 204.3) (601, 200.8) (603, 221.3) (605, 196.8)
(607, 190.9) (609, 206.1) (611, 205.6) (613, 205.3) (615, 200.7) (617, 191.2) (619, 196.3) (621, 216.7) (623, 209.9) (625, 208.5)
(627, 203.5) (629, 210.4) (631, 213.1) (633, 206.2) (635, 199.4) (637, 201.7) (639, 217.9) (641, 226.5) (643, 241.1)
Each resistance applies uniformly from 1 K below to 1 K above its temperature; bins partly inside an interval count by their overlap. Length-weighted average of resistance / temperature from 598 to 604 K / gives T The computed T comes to 209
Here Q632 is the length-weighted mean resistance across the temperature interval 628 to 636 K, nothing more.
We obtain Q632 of 207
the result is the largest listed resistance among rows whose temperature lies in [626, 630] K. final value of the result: 210.4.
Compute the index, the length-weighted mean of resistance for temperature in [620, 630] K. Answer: 210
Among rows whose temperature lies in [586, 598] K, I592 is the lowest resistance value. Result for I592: 210.8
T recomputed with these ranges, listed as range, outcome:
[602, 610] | 204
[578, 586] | 225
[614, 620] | 196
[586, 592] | 236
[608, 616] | 204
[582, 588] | 224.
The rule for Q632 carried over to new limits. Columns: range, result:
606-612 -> 201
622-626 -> 209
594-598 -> 219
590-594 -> 242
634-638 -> 201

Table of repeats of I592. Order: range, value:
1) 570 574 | 241.2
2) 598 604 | 200.8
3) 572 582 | 221.4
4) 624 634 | 203.5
